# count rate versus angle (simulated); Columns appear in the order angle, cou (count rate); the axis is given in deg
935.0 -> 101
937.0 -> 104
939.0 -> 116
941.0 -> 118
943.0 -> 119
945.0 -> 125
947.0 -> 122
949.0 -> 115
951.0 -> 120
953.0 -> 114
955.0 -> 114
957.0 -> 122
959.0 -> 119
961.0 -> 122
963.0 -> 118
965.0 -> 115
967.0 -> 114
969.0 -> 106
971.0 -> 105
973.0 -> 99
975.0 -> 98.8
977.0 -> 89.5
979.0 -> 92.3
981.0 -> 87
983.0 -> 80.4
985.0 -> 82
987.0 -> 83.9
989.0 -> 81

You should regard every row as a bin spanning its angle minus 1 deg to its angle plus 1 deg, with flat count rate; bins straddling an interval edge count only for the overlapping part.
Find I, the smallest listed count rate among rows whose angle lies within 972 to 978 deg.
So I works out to 89.5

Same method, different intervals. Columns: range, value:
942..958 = 114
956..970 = 106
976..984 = 80.4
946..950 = 115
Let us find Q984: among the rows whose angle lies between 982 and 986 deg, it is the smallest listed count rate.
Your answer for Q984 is 80.4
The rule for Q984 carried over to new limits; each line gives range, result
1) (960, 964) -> 118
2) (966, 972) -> 105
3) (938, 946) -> 116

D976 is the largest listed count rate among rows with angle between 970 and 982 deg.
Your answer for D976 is 105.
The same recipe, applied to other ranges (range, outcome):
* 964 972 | 115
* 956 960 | 122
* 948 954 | 120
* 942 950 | 125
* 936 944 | 119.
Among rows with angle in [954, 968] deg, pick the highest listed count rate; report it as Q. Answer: 122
